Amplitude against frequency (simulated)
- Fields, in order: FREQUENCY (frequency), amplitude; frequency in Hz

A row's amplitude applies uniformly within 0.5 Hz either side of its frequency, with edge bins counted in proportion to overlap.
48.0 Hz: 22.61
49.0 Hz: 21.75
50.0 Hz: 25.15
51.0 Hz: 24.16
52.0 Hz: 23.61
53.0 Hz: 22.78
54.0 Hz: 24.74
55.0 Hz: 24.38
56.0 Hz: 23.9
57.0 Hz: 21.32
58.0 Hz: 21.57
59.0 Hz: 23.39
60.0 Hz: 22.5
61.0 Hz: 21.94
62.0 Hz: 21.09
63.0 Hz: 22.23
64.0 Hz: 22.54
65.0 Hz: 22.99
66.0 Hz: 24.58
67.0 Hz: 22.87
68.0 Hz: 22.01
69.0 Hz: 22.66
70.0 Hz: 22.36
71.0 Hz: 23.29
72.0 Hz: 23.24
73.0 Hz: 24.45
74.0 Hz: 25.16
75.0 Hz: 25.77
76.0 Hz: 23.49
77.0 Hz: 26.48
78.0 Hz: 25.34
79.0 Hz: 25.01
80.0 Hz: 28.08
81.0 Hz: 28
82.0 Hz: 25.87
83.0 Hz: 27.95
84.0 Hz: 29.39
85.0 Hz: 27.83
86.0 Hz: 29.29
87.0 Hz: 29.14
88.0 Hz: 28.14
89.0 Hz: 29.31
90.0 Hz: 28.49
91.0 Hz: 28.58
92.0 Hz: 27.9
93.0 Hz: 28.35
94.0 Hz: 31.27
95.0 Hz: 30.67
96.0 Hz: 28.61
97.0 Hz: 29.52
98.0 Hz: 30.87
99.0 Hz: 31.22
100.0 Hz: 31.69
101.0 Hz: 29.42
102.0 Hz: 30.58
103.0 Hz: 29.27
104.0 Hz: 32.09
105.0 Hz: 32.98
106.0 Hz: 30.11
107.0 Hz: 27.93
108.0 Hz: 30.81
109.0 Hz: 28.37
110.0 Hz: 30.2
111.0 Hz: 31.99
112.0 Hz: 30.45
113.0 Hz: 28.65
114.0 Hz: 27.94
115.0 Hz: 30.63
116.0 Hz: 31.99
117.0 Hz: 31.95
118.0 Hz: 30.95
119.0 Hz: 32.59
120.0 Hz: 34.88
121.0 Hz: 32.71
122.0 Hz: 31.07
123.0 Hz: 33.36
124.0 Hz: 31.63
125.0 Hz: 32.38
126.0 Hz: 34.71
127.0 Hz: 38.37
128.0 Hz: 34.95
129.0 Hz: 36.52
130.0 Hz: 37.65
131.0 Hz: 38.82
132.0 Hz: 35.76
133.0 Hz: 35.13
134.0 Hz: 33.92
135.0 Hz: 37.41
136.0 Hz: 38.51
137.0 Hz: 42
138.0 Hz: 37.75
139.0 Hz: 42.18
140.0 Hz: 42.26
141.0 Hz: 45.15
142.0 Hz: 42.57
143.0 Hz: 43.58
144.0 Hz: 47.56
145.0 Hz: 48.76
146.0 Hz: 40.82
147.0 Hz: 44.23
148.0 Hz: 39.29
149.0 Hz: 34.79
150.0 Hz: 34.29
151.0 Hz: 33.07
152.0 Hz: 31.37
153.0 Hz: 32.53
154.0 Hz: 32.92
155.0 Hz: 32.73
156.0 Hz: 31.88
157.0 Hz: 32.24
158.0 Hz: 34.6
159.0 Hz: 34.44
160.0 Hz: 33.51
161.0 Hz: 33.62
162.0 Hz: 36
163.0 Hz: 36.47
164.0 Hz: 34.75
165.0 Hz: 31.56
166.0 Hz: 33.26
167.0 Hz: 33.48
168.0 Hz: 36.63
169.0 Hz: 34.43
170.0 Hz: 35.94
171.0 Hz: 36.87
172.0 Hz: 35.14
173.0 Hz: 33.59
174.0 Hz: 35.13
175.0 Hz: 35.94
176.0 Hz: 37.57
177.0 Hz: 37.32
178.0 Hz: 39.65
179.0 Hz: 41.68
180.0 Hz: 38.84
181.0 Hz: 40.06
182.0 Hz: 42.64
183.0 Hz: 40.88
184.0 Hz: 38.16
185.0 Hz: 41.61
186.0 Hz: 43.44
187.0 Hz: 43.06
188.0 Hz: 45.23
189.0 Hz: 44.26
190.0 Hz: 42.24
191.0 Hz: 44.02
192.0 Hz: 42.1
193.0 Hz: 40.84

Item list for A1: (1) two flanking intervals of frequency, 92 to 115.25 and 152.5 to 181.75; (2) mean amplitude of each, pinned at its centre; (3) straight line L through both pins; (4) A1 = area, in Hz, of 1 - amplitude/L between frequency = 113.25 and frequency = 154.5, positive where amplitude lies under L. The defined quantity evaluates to -4.9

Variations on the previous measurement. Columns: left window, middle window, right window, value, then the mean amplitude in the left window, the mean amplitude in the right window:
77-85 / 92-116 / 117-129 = 0.32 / 27.1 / 33.5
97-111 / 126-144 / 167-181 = -3.13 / 30.4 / 36.8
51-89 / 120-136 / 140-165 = -0.78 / 24.6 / 37.1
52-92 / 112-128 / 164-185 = -0.87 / 24.9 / 37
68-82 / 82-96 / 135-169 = -0.92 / 24.8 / 37.2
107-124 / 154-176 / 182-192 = 2.58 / 31.1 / 42.5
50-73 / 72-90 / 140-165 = -0.60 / 23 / 37.1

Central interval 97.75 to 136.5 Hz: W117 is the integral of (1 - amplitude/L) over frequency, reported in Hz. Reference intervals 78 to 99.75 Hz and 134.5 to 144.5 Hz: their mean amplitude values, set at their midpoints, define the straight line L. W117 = 3.70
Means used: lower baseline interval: 28.7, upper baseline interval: 41.9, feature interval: 32.6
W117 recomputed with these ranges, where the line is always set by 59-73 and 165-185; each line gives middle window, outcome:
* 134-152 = -4.08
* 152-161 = 0.44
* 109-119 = -0.49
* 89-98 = -0.99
